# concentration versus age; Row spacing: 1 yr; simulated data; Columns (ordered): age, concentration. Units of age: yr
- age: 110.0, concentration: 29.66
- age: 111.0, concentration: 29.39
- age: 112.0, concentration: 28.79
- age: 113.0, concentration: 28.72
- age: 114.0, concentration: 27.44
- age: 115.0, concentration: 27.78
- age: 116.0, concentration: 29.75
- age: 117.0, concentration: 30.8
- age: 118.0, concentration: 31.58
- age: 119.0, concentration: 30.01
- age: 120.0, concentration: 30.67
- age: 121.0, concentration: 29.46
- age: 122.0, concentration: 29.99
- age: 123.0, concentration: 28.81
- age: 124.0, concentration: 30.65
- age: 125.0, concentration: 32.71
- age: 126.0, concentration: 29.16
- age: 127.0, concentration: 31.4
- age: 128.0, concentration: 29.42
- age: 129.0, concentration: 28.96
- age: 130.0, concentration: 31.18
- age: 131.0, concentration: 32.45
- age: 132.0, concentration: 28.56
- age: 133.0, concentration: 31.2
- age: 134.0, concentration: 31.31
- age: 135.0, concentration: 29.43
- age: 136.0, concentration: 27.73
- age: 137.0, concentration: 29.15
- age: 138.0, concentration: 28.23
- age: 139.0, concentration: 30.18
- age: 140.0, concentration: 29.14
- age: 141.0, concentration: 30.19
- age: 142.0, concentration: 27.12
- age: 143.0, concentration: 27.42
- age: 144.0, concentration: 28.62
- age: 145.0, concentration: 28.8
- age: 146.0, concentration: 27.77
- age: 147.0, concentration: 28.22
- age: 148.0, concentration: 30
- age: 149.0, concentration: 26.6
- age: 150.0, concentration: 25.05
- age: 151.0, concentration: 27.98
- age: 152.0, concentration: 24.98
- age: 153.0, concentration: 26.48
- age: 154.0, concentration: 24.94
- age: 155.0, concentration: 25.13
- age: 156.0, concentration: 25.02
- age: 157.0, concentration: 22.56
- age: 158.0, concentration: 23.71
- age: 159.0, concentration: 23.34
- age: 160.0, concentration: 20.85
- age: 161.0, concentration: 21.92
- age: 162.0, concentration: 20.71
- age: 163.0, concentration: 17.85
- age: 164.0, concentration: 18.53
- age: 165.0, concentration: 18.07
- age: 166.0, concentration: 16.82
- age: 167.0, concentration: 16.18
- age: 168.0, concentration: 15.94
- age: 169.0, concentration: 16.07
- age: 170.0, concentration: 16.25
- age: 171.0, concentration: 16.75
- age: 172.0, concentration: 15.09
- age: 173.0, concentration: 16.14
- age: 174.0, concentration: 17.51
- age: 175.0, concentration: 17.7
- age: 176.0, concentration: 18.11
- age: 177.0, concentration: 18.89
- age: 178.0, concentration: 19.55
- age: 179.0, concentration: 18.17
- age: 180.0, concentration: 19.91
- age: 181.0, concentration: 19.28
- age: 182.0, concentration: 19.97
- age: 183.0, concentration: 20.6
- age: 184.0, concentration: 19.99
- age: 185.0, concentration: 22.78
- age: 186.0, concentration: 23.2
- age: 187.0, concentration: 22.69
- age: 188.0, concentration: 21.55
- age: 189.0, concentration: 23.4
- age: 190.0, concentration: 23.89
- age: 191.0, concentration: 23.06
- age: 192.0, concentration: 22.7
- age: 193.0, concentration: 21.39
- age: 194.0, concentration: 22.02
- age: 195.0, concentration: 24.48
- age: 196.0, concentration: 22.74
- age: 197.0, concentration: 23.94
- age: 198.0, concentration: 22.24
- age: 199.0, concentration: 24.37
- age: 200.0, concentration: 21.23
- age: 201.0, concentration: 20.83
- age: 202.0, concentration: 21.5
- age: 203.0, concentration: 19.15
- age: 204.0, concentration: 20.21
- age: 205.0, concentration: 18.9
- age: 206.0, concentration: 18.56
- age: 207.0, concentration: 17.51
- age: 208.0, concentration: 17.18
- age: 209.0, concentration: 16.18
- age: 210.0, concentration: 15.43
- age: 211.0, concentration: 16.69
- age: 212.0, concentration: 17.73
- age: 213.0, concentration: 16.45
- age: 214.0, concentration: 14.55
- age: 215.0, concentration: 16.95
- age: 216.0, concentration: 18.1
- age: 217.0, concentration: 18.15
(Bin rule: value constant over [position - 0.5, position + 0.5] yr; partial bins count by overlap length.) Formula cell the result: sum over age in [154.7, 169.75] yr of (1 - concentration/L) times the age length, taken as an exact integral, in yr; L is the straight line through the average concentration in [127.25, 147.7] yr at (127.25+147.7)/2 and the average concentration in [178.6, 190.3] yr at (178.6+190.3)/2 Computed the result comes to 3.1 yr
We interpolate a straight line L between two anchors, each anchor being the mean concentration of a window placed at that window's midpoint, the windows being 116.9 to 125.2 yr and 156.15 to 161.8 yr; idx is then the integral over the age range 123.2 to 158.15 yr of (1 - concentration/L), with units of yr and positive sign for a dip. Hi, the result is -2.7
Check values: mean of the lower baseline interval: 30.4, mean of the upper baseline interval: 22.5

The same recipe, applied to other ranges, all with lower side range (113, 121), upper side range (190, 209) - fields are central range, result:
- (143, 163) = 0.6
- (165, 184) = 4.7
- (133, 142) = -0.6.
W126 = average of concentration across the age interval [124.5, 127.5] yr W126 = 31.1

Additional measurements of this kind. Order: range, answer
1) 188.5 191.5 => 23.4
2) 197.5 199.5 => 23.3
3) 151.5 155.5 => 25.4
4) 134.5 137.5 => 28.8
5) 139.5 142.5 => 28.8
